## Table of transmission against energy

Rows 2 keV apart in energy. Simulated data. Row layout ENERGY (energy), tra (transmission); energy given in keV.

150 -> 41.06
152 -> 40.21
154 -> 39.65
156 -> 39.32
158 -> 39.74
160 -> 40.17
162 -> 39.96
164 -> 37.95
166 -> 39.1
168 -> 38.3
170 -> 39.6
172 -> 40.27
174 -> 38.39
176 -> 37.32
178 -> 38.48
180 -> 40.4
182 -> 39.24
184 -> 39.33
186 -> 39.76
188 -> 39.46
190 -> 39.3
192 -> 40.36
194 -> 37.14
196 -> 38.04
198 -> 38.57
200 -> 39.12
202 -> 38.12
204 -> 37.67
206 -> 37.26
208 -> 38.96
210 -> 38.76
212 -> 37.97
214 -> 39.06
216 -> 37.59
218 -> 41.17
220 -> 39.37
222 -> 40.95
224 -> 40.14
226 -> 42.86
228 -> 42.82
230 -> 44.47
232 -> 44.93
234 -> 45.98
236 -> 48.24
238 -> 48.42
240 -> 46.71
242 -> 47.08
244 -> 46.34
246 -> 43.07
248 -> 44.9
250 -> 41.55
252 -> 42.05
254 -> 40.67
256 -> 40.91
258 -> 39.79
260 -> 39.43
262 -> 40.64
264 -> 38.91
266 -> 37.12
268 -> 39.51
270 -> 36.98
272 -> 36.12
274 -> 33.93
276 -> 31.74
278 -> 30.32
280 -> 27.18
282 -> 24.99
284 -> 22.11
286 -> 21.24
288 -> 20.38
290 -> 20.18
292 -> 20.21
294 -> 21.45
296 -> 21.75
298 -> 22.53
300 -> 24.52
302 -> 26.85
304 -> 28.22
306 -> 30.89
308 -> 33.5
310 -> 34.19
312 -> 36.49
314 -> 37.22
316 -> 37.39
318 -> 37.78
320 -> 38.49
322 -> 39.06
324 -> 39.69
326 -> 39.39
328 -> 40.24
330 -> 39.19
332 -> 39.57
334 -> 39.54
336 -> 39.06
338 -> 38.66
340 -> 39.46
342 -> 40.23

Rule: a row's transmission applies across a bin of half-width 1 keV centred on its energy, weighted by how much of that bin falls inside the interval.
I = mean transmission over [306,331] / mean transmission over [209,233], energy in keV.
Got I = 0.92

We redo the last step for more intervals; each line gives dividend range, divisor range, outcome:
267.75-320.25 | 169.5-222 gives 0.75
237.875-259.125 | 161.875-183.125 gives 1.12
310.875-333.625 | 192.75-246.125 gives 0.93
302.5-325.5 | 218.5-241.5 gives 0.81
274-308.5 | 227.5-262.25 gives 0.58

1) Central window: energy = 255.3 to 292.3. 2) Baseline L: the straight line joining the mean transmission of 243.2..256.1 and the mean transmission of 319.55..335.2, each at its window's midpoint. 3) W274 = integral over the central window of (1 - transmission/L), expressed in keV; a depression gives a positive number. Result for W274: 8.9 keV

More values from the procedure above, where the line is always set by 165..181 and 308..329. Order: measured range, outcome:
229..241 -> -2.49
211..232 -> -1.23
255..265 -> -0.44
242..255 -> -1.71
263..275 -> 0.34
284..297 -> 5.83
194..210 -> 0.22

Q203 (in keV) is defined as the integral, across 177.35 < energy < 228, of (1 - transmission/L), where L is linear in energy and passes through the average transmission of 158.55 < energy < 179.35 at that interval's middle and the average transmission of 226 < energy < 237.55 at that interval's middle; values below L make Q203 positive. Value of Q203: 3.7 keV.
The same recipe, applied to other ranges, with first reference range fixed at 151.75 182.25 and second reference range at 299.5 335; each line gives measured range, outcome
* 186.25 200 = -0.1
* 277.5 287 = 3.0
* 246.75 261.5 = -1.6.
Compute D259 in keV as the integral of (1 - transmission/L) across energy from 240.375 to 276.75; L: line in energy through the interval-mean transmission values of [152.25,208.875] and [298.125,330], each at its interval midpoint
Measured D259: -3.7 keV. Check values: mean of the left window 39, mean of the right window 34.7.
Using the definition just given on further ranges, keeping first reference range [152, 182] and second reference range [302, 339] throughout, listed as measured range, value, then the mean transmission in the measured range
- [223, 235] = -1.7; 43.5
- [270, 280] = 1.3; 32.8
